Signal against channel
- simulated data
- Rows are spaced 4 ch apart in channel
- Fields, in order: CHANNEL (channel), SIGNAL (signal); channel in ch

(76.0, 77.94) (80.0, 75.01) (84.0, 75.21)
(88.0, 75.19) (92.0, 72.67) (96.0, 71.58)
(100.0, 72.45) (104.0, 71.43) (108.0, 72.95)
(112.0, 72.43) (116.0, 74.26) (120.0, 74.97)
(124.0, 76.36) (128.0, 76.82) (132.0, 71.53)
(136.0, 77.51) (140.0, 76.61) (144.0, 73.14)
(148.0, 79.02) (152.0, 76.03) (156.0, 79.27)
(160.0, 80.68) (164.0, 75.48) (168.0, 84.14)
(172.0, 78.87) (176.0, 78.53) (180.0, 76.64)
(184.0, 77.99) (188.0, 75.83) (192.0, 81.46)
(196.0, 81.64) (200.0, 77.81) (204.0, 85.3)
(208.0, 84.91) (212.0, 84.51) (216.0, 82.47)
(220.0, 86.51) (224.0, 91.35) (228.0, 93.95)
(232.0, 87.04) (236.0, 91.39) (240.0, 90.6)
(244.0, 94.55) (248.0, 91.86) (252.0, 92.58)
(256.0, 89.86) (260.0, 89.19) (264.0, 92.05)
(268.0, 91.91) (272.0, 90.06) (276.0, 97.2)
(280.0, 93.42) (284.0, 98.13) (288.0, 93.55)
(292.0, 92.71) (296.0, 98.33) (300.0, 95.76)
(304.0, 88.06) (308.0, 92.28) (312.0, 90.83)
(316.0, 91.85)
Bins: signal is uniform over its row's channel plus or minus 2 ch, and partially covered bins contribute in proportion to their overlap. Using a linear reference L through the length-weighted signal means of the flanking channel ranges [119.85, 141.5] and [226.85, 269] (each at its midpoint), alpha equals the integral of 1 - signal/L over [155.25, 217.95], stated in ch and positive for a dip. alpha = 2.1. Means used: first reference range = 75.7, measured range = 80.4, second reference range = 91.3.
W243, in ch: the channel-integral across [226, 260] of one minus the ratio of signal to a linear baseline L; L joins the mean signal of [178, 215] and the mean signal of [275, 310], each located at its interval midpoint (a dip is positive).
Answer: -1.6 ch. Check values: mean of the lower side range 80.7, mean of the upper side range 94.3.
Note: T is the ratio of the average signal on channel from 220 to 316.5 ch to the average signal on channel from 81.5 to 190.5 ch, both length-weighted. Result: 1.2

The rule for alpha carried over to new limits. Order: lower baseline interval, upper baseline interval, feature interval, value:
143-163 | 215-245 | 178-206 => 1.45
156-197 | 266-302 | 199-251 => -1.24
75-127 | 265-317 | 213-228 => -0.24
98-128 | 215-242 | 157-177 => 0.36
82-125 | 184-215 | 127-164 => 0.16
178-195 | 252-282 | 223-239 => -0.95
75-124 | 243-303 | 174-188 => 0.94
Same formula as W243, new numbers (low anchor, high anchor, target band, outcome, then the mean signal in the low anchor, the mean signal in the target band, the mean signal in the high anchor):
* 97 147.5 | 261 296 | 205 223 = 0.15 ch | 74.3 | 85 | 93.8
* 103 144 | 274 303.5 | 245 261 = -0.09 ch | 74.5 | 91.2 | 95.2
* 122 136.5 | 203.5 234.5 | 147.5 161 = 0.01 ch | 75.4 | 78.6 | 87.2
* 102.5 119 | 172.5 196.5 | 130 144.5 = 0.02 ch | 72.9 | 74.9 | 78.5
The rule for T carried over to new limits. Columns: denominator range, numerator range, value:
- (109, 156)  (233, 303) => 1.23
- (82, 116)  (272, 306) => 1.29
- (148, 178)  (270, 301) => 1.20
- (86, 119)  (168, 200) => 1.08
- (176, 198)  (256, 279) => 1.17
